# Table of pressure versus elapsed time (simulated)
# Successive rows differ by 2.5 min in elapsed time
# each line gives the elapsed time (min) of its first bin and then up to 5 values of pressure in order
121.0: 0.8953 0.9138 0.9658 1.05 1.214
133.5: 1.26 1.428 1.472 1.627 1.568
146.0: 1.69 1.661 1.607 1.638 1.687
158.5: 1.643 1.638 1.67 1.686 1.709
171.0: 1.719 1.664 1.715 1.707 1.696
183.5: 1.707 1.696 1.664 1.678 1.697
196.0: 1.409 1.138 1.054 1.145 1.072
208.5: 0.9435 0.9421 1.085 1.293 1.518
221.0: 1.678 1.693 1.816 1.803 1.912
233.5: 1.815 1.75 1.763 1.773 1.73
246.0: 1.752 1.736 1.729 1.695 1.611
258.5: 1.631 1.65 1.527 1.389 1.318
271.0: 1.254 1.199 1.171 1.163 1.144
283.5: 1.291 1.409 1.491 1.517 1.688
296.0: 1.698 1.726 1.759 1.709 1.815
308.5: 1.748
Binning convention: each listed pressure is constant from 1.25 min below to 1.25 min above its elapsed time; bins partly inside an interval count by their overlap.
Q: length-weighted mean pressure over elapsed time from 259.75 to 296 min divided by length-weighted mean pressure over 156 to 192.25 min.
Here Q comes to 0.82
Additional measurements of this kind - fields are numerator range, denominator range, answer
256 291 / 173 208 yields 0.92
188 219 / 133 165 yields 0.79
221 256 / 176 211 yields 1.23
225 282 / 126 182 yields 1.01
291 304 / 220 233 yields 0.95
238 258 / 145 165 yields 1.04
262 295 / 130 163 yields 0.87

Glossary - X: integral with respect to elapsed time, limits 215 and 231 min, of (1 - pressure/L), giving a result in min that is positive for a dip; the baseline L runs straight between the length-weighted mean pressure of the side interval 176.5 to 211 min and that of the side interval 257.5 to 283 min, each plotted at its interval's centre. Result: -3.1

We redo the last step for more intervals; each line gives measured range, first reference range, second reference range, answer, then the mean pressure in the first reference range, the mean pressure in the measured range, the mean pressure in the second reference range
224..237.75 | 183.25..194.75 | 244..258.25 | -0.92 min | 1.69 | 1.81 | 1.7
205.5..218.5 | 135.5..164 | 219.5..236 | 4.74 min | 1.61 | 1.11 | 1.78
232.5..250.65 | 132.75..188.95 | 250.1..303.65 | -2.70 min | 1.64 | 1.76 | 1.48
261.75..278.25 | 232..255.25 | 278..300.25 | 2.91 min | 1.75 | 1.31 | 1.48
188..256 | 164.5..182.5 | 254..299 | 1.71 min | 1.7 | 1.53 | 1.44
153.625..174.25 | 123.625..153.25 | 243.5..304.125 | -3.66 min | 1.4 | 1.68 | 1.51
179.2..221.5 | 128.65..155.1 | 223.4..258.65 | 6.89 min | 1.5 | 1.38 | 1.75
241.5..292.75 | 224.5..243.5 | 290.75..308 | 8.18 min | 1.8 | 1.48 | 1.71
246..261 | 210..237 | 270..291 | -2.77 min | 1.58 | 1.68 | 1.28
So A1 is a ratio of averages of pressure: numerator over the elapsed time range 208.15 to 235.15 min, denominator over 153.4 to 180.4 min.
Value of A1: 0.9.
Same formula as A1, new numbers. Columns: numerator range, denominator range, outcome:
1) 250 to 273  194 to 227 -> 1.17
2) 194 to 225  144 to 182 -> 0.75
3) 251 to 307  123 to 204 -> 0.99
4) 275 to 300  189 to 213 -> 1.16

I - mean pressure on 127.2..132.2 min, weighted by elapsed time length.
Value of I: 1.13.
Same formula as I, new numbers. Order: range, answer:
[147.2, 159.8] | 1.65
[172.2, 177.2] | 1.69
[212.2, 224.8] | 1.45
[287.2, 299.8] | 1.62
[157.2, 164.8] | 1.65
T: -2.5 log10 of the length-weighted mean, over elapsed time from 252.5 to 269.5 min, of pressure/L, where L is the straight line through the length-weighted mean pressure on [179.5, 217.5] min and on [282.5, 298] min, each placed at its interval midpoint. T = -0.05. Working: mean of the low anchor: 1.35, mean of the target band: 1.55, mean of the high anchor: 1.53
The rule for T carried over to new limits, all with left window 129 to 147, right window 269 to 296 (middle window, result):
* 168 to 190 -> -0.19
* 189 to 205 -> 0.03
